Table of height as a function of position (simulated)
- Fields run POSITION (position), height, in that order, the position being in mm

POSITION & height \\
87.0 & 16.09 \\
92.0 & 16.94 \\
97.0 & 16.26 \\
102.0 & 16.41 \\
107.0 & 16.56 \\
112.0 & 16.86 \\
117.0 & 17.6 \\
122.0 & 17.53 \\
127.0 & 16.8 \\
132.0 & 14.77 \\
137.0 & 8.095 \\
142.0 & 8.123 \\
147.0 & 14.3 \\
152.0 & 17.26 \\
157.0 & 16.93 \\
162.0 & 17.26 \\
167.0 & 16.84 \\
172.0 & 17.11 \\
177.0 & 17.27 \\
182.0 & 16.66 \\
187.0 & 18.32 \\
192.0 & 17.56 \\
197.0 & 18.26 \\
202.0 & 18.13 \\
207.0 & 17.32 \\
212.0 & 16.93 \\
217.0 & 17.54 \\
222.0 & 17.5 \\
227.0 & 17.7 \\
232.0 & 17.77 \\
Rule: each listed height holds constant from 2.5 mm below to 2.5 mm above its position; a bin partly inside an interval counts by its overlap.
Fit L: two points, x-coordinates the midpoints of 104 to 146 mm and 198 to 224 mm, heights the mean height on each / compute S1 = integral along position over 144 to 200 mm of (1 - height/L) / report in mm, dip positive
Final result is -2.8 mm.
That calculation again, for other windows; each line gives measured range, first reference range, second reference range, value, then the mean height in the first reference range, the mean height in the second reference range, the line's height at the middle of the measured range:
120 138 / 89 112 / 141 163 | 1.18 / 16.6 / 15.1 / 15.7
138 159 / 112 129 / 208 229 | 4.43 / 17.3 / 17.4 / 17.3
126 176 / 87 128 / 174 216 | 7.08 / 16.8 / 17.6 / 17.2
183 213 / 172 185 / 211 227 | -0.90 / 17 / 17.4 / 17.2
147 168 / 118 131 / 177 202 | 0.69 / 16.9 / 17.7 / 17.3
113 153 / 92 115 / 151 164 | 6.11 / 16.6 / 17.1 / 16.9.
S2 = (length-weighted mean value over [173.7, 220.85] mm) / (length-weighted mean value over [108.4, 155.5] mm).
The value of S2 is 1.19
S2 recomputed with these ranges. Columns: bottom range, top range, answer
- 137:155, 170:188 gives 1.37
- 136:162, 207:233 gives 1.28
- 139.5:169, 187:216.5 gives 1.17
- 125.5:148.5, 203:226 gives 1.43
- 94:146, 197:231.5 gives 1.18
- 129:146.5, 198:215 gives 1.60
